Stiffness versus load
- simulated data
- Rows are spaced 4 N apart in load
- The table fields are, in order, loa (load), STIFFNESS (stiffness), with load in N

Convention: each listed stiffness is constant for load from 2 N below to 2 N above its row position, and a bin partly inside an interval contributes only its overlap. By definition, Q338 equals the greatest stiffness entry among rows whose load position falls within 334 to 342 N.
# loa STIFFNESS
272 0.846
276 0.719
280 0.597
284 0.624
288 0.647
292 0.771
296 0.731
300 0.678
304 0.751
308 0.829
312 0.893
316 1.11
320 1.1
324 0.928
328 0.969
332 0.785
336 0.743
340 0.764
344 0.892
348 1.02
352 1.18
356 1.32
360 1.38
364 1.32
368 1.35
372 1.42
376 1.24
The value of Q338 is 0.764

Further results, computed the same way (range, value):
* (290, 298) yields 0.771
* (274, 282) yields 0.719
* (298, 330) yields 1.11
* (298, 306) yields 0.751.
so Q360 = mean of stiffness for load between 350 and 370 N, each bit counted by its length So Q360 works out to 1.31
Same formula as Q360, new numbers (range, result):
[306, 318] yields 0.944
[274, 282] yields 0.658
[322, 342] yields 0.838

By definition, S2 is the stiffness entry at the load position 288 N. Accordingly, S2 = 0.647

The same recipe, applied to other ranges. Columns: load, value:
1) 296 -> 0.731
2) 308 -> 0.829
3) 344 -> 0.892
